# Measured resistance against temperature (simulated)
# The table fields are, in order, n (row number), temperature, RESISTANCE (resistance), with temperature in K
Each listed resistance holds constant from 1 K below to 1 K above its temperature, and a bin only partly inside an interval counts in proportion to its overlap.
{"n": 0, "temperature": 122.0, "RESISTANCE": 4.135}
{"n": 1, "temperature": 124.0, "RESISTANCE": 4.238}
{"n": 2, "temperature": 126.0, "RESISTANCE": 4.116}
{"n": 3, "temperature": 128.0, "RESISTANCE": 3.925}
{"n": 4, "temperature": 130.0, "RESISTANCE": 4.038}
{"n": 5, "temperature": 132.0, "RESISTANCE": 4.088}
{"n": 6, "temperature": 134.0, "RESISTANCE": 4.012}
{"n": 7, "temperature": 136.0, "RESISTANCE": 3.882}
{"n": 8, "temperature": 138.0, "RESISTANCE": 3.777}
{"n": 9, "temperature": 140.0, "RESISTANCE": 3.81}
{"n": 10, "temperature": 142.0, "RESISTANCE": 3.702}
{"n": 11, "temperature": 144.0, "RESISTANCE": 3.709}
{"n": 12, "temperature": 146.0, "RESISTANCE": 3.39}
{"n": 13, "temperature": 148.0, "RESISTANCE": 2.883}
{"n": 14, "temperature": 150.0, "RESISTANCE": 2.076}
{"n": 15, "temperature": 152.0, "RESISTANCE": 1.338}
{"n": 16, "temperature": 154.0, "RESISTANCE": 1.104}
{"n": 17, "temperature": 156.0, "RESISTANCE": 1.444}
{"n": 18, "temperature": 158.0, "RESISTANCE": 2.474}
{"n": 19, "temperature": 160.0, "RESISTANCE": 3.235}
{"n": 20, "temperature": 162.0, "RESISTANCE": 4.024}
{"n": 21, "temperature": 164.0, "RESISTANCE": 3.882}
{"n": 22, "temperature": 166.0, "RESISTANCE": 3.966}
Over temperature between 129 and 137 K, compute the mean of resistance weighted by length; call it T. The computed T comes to 4.01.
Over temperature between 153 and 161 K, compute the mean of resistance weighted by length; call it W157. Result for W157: 2.06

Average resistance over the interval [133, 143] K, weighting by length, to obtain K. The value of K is 3.84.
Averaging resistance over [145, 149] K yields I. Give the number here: 3.14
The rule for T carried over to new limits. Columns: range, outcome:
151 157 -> 1.3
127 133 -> 4.02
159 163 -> 3.63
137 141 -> 3.79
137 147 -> 3.68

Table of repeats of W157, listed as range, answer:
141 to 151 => 3.15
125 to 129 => 4.02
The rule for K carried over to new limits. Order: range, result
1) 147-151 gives 2.48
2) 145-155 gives 2.16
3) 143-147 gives 3.55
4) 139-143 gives 3.76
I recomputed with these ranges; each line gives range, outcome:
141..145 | 3.71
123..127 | 4.18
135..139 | 3.83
